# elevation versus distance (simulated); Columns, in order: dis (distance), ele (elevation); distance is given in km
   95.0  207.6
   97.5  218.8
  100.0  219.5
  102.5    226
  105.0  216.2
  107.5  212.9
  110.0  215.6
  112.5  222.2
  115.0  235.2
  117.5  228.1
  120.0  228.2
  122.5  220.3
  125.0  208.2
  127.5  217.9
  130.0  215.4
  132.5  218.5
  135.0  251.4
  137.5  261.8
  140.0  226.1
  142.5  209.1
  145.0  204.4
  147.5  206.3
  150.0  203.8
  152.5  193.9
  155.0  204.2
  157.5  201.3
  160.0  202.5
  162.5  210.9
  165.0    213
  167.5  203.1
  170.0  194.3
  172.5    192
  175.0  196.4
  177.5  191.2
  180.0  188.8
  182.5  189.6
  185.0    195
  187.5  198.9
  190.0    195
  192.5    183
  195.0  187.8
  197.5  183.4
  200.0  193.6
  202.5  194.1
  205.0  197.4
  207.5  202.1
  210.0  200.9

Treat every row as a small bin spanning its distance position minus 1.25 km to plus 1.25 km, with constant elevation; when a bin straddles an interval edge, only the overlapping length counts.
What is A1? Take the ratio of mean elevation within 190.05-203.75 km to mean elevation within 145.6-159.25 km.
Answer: 0.9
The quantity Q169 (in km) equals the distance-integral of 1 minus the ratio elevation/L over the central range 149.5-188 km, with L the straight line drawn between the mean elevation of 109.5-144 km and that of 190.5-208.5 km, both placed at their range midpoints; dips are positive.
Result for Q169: 1.4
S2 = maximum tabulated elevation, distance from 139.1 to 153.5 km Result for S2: 226.1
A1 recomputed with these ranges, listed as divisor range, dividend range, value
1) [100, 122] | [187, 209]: 0.87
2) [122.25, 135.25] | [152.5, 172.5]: 0.92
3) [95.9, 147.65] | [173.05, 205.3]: 0.86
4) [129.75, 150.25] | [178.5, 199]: 0.85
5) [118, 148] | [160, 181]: 0.89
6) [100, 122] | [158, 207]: 0.88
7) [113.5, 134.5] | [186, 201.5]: 0.86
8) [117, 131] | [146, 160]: 0.92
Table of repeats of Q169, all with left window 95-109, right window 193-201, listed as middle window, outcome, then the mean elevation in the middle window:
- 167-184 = 0.1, 193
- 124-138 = -1.3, 227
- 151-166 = -0.3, 204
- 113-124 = -0.8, 227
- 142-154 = 0.0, 203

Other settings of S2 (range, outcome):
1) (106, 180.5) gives 261.8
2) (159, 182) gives 213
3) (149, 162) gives 204.2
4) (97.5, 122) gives 235.2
